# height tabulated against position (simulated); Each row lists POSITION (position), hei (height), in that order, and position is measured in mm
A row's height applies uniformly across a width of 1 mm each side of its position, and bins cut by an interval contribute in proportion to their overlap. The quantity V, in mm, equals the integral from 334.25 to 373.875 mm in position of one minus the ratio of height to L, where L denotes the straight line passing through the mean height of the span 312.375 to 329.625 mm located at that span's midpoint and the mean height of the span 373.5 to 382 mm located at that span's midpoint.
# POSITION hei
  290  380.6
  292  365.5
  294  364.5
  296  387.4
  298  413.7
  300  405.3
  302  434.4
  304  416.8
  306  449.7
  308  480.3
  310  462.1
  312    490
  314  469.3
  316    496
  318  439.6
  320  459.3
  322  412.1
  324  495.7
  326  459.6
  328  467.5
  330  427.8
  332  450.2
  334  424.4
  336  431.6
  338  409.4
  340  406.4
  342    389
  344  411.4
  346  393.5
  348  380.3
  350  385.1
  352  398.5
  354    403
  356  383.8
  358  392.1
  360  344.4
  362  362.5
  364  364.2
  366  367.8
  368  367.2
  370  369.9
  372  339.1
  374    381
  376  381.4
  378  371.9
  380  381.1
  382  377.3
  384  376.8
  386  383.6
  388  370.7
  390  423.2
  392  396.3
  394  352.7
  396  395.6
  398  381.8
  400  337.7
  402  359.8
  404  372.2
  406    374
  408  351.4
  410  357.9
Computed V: 2.8 mm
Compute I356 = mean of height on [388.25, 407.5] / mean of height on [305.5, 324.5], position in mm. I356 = 0.8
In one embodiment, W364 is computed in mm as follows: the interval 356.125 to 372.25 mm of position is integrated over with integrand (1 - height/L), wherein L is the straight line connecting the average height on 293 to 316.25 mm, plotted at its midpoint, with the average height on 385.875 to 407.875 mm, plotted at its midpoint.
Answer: 1.3 mm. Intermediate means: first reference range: 437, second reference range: 376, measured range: 366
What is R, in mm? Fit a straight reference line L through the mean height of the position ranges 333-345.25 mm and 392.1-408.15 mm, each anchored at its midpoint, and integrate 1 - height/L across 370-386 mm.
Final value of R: 0.44 mm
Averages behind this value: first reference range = 412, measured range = 373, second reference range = 368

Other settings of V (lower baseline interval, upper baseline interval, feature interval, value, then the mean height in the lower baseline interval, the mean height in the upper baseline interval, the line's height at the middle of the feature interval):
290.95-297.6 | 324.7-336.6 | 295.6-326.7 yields -3.13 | 376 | 445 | 408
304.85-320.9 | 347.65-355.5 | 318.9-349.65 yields -0.05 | 468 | 392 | 426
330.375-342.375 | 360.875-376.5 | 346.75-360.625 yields 0.22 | 421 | 366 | 391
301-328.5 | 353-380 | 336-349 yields 0.37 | 459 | 372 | 412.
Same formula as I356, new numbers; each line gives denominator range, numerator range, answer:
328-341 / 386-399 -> 0.90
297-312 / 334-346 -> 0.93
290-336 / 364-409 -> 0.85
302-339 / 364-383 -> 0.82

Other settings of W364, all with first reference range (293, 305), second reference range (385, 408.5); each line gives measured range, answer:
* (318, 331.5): -1.9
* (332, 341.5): -0.7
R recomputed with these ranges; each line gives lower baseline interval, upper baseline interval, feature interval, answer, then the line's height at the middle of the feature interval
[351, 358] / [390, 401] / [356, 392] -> 1.1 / 386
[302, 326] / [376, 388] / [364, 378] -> 0.8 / 391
